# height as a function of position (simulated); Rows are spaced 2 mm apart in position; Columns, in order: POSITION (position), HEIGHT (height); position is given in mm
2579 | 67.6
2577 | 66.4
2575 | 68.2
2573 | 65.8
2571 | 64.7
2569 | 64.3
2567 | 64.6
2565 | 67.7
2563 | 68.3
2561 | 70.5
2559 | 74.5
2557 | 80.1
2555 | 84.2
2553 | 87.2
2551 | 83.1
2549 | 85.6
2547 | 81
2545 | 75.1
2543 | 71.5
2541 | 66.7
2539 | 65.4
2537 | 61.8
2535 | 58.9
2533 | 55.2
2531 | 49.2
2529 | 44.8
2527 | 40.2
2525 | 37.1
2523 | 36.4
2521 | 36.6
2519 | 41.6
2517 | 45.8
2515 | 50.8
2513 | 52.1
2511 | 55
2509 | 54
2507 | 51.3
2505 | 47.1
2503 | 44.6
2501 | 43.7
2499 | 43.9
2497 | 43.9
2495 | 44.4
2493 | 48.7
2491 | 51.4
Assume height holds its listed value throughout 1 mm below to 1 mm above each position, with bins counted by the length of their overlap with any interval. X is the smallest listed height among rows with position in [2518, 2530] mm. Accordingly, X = 36.4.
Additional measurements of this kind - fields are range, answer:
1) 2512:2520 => 41.6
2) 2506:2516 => 50.8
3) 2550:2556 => 83.1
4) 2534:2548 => 58.9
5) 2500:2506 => 43.7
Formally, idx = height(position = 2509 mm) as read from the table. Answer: 54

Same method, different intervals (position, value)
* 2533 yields 55.2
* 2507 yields 51.3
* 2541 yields 66.7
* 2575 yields 68.2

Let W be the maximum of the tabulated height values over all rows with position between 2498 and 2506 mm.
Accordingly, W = 47.1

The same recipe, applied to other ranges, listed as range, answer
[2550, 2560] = 87.2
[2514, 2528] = 50.8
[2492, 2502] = 48.7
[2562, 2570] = 68.3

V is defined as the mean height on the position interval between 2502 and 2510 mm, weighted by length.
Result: 49.2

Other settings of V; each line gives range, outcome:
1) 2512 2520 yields 47.6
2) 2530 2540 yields 58.1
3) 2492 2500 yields 45.2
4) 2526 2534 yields 47.4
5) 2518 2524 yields 38.2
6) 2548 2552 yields 84.3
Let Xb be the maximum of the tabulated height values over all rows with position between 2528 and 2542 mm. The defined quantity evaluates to 66.7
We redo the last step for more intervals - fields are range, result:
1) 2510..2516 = 55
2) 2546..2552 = 85.6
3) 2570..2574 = 65.8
